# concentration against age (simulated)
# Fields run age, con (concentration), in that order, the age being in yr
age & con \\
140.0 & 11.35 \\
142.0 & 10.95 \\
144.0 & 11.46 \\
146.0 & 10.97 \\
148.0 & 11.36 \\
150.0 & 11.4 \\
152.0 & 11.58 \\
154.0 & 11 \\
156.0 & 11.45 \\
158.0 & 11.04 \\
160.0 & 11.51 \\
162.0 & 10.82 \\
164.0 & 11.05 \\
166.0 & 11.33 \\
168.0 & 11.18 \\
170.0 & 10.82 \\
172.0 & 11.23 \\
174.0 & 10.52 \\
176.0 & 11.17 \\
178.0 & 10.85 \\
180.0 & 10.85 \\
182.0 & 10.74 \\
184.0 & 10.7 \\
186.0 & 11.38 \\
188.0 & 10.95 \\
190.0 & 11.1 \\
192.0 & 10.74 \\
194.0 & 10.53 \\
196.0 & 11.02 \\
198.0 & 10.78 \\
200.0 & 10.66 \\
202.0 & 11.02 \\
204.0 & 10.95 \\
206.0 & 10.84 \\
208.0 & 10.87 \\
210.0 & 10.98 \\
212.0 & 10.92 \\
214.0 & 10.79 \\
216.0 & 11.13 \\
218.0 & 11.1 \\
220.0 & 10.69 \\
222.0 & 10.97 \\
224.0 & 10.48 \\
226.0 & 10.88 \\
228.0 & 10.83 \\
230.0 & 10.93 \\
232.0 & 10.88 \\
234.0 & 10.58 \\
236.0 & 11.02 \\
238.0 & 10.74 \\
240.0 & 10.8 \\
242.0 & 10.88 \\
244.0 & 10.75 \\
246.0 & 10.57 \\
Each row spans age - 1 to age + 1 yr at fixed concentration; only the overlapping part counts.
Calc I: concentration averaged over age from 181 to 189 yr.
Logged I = 10.9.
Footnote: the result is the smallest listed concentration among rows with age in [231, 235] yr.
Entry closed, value 10.58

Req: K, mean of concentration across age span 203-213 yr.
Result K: 10.9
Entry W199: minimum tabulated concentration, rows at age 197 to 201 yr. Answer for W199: 10.66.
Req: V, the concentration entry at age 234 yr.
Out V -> 10.58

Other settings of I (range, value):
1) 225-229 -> 10.9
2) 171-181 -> 10.9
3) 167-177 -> 11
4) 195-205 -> 10.9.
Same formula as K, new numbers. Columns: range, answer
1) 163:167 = 11.2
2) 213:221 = 10.9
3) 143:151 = 11.3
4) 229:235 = 10.8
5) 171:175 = 10.9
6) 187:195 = 10.8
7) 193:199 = 10.8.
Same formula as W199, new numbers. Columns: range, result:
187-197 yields 10.53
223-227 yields 10.48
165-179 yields 10.52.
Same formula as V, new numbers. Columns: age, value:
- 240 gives 10.8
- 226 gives 10.88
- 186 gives 11.38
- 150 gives 11.4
